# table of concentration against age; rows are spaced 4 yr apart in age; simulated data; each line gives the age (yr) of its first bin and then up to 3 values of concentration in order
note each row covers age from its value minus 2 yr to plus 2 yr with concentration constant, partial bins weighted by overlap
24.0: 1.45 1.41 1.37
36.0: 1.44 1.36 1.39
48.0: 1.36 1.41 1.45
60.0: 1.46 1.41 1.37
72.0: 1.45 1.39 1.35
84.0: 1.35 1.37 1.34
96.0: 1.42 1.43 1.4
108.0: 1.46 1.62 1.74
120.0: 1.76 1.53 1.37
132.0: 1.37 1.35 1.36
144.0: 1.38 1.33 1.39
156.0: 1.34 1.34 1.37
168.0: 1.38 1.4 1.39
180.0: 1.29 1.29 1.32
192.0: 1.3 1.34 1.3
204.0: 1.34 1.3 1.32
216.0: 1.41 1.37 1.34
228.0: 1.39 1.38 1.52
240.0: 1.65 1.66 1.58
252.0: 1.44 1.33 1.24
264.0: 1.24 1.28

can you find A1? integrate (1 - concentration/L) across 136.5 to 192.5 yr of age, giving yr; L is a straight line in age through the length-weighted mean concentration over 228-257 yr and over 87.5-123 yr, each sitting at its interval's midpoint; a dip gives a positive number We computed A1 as 5.9 yr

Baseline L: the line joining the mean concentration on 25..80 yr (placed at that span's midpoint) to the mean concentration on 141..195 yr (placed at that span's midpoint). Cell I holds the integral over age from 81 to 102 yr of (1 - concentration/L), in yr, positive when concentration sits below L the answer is 0.1 yr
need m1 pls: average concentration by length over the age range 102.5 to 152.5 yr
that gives 1.47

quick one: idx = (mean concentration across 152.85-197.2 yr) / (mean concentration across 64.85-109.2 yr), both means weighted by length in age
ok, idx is 0.96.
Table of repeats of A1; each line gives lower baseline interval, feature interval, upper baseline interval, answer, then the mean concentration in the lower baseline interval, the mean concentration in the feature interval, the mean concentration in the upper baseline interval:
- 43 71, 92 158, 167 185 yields -3.50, 1.41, 1.45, 1.35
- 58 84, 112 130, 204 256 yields -2.42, 1.4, 1.6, 1.44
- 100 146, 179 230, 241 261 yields 4.93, 1.48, 1.33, 1.47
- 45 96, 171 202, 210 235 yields 1.18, 1.39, 1.33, 1.37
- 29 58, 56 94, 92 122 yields 1.89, 1.4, 1.39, 1.53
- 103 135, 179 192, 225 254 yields 1.87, 1.53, 1.3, 1.51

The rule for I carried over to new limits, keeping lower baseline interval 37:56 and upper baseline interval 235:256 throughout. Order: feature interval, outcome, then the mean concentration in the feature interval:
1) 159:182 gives 1.96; 1.36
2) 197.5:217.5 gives 2.46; 1.33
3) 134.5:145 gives 0.74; 1.36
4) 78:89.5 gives 0.52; 1.36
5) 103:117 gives -1.08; 1.55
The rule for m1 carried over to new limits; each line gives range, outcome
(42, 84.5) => 1.4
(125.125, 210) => 1.35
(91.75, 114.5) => 1.46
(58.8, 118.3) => 1.44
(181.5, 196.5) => 1.31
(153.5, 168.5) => 1.36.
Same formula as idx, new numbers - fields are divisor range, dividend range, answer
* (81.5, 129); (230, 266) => 0.98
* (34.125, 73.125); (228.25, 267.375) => 1.02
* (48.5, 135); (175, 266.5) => 0.95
